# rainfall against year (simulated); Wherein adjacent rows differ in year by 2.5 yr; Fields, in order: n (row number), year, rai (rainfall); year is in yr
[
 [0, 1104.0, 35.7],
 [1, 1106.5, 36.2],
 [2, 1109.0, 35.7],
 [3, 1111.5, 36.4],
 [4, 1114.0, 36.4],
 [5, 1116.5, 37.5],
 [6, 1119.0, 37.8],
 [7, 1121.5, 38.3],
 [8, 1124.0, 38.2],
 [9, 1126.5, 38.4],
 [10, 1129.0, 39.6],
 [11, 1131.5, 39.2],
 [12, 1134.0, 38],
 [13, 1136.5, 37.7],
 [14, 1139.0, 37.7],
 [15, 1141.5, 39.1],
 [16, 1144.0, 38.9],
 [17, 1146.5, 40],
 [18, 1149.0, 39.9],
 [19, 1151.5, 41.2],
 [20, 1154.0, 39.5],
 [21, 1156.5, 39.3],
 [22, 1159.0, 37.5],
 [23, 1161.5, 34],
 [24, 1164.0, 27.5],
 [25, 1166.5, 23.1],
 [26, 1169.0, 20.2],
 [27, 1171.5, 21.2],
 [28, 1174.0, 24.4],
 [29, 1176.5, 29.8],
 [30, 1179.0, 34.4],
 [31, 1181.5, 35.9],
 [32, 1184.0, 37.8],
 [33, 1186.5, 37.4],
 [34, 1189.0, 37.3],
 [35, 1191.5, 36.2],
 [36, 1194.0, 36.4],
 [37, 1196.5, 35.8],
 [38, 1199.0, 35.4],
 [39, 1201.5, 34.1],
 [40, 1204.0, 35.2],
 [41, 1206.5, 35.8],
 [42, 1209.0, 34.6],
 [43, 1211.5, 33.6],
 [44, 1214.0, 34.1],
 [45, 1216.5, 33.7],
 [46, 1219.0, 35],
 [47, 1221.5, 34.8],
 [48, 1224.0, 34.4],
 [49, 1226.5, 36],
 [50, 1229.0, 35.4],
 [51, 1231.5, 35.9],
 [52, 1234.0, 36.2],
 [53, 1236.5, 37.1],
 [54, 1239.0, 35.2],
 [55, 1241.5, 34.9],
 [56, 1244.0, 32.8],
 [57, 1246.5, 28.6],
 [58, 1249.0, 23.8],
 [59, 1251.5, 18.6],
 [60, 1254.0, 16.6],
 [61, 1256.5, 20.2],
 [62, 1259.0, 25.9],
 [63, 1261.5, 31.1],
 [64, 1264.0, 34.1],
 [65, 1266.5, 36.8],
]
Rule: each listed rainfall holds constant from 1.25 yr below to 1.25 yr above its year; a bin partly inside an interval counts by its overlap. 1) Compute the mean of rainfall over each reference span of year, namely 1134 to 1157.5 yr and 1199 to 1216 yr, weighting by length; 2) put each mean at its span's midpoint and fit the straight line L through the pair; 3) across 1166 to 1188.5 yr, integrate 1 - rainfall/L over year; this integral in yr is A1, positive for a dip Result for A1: 4.23 yr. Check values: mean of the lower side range 39.2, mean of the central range 29.8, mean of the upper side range 34.6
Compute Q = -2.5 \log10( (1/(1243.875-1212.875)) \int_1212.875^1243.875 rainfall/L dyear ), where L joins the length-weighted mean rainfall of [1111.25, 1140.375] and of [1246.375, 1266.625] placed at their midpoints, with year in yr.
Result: -0.24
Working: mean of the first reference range 38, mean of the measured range 35.1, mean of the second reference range 25.5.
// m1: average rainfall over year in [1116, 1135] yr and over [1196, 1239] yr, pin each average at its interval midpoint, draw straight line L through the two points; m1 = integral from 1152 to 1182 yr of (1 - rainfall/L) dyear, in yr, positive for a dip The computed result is 5.1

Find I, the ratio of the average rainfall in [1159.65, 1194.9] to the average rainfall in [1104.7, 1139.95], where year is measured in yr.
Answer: 0.8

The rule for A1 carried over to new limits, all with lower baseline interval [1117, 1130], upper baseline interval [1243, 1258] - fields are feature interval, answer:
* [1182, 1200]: -3.7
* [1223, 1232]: -3.2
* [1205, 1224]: -4.8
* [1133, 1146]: -0.7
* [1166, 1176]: 3.1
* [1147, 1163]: -1.7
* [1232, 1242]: -4.4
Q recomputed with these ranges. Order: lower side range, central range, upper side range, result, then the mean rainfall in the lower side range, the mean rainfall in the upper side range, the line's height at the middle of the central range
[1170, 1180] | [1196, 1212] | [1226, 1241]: -0.11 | 27.1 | 35.9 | 31.5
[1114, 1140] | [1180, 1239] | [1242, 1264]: -0.19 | 38.2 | 25.6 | 29.9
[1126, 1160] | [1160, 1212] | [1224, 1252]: 0.12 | 39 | 32.7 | 36.2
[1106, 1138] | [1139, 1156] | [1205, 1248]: -0.08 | 37.7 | 34.5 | 36.9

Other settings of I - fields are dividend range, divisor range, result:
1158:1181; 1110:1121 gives 0.76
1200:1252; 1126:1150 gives 0.86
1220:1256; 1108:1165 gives 0.83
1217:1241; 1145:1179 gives 1.10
